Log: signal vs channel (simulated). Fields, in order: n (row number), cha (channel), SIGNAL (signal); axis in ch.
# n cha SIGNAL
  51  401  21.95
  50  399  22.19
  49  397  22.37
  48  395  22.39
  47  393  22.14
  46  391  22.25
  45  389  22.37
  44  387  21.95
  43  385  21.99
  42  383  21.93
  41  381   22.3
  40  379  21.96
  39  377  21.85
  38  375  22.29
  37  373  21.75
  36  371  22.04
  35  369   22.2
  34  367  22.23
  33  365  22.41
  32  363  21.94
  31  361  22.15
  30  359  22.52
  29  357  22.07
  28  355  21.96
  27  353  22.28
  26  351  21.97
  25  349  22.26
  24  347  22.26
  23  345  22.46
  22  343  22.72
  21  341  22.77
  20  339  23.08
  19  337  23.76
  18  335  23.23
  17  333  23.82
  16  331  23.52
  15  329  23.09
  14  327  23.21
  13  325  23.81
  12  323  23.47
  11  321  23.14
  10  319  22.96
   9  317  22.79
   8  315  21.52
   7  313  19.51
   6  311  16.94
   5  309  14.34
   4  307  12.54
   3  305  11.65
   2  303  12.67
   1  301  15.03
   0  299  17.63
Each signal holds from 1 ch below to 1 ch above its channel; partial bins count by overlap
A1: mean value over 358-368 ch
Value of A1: 22.2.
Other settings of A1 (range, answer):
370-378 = 22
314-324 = 22.8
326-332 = 23.3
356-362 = 22.2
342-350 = 22.4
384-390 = 22.1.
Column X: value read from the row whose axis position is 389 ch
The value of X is 22.37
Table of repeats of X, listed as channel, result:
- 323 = 23.47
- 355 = 21.96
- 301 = 15.03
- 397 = 22.37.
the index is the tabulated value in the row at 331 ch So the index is 23.52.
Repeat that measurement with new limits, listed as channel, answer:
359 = 22.52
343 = 22.72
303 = 12.67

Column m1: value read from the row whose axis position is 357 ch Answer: 22.07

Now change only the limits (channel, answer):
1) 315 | 21.52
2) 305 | 11.65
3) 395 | 22.39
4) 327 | 23.21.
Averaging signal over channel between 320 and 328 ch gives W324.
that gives 23.4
